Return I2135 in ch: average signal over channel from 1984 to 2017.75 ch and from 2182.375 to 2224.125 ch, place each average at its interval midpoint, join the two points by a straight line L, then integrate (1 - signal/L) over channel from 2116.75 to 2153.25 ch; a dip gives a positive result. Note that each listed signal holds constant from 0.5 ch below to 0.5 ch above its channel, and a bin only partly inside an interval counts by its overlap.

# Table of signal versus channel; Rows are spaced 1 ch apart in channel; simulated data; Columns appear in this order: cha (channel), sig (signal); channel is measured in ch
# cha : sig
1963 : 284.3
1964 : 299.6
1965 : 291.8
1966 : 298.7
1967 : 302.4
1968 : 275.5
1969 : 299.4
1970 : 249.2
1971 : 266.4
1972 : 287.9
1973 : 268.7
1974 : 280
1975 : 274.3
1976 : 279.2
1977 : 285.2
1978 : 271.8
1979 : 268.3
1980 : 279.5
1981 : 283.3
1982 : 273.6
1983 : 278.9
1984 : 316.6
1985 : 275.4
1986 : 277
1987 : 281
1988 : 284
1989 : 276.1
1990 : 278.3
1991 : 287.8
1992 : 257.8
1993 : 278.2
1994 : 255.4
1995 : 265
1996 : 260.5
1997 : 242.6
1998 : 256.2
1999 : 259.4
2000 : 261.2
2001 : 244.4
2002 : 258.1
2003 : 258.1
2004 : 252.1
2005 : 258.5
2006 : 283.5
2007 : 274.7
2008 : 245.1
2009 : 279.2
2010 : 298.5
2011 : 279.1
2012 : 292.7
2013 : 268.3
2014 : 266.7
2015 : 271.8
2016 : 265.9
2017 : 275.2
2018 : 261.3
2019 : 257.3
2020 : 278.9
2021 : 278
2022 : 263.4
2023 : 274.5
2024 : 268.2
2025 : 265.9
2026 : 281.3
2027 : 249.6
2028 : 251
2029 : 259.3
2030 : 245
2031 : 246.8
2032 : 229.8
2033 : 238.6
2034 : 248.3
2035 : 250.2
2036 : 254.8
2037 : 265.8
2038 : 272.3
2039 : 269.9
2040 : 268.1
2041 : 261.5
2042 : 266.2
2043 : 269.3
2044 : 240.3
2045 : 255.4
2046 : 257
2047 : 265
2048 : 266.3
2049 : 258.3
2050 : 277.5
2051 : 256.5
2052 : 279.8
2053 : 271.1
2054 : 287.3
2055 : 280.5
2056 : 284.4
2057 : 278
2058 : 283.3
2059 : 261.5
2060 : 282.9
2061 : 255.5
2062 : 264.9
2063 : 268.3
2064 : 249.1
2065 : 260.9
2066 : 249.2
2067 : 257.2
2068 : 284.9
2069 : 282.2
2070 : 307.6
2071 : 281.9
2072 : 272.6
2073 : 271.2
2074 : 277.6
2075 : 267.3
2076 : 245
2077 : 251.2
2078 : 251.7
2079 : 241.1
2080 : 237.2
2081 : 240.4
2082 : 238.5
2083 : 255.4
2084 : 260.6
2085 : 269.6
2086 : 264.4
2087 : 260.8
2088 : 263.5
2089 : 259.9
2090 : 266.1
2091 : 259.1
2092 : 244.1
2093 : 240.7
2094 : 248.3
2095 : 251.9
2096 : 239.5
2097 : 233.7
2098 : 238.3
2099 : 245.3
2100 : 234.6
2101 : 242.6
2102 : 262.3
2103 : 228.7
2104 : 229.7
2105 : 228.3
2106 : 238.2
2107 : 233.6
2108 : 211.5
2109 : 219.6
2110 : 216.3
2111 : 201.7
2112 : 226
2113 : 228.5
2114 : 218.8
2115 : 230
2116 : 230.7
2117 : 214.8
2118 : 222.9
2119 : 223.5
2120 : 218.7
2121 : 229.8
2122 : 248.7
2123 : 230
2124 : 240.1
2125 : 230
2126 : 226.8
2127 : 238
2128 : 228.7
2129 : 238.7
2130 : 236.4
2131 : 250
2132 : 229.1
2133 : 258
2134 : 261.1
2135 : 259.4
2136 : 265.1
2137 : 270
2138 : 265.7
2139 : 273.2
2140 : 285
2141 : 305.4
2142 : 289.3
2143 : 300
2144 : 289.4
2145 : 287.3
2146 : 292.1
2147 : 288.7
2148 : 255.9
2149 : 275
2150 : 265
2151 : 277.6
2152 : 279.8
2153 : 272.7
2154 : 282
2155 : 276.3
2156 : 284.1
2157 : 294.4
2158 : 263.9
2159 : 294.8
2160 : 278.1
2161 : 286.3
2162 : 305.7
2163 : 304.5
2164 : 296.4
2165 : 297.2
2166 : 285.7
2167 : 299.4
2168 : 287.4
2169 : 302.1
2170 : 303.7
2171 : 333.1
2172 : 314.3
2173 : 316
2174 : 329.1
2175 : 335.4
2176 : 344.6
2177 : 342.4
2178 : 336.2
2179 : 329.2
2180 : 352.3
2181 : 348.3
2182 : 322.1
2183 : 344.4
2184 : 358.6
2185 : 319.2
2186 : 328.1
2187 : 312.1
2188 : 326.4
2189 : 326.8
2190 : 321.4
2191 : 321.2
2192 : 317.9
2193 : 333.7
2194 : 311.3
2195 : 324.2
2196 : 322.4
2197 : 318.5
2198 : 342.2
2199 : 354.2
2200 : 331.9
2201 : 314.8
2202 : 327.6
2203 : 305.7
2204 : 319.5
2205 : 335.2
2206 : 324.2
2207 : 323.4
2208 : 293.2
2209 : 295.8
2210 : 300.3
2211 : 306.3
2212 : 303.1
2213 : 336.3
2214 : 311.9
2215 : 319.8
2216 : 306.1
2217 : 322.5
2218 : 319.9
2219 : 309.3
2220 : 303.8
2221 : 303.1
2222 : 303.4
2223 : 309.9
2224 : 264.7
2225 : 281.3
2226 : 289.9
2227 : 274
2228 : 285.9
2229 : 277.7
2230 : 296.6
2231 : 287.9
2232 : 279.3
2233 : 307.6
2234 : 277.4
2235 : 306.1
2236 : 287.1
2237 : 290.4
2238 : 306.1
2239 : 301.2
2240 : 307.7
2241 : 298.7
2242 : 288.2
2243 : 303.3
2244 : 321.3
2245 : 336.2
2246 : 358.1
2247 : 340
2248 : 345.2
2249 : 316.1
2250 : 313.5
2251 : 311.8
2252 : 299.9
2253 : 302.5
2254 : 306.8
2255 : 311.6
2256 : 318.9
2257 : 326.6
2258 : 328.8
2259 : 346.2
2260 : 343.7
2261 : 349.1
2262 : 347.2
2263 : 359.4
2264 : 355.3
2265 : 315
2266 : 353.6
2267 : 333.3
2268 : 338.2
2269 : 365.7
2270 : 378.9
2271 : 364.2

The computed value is 5.4 ch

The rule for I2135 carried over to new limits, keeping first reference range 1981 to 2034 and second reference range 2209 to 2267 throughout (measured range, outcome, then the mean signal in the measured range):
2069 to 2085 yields 1.11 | 261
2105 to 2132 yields 5.66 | 228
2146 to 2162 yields 0.86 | 280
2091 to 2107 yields 2.47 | 241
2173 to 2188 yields -1.71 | 335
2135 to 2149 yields 0.58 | 281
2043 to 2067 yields 0.85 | 267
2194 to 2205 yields -0.78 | 326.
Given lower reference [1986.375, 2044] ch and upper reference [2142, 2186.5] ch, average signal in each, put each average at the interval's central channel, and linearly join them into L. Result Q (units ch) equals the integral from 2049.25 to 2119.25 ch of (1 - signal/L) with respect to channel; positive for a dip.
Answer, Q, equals 7.48 ch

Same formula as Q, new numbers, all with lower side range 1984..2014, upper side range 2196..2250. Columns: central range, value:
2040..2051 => 0.6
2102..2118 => 3.5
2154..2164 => 0.3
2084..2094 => 0.9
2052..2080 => 1.2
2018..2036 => 1.1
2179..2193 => -1.3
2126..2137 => 1.7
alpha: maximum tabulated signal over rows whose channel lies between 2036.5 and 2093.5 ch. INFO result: 307.6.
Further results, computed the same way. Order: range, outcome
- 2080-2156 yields 305.4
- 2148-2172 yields 333.1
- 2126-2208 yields 358.6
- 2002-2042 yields 298.5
